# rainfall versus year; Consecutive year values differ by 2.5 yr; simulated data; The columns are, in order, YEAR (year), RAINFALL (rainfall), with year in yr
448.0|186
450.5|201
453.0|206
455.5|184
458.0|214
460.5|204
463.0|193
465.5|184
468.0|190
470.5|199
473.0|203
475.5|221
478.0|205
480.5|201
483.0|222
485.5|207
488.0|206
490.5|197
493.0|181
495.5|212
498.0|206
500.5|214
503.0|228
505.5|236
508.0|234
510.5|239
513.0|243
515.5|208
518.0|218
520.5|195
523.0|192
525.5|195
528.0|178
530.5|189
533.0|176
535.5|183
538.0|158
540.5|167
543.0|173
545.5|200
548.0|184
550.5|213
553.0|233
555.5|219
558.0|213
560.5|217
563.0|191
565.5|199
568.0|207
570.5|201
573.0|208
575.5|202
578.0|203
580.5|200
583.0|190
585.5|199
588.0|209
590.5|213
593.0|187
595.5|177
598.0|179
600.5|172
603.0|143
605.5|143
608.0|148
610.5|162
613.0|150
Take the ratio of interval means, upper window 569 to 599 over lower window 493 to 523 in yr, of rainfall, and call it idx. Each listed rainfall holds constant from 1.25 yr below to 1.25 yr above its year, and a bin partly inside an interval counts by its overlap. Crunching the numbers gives 0.91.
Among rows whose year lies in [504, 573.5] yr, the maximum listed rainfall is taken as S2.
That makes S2 243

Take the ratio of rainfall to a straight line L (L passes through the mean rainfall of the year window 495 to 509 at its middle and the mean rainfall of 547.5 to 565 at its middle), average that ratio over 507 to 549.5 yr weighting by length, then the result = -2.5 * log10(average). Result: 0.11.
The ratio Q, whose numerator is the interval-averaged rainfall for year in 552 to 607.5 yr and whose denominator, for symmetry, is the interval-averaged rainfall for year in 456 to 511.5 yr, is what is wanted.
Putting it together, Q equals 0.93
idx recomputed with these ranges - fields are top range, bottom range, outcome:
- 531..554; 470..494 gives 0.91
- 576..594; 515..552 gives 1.06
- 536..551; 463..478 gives 0.91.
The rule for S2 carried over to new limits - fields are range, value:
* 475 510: 236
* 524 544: 195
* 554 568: 219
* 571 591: 213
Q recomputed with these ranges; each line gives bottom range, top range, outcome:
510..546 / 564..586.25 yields 1.04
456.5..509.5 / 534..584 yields 0.95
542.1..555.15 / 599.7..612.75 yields 0.75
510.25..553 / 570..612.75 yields 0.94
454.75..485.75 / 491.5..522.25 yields 1.07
